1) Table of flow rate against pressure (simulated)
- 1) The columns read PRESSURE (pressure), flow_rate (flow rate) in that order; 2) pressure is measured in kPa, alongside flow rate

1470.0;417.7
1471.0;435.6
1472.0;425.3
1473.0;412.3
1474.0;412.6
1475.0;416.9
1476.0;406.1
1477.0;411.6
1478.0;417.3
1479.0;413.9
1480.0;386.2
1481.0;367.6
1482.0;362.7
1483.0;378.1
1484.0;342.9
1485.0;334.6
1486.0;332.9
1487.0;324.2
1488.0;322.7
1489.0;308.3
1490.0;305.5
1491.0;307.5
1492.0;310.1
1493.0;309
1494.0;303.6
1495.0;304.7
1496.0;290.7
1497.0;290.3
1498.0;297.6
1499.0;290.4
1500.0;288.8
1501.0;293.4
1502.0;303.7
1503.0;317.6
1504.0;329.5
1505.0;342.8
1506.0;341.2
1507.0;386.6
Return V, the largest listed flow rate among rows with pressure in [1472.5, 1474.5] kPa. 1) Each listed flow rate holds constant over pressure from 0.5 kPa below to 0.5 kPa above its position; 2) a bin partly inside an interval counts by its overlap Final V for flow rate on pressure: 412.6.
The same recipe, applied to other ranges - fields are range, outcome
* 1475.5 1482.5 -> 417.3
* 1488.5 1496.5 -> 310.1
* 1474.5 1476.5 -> 416.9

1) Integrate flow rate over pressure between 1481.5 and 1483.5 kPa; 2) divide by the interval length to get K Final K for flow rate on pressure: 370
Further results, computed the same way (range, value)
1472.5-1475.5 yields 414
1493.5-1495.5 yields 304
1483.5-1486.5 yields 337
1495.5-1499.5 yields 292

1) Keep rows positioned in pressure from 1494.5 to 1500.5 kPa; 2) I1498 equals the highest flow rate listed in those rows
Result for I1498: 304.7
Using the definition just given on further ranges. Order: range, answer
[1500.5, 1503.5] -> 317.6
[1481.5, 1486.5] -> 378.1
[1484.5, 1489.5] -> 334.6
